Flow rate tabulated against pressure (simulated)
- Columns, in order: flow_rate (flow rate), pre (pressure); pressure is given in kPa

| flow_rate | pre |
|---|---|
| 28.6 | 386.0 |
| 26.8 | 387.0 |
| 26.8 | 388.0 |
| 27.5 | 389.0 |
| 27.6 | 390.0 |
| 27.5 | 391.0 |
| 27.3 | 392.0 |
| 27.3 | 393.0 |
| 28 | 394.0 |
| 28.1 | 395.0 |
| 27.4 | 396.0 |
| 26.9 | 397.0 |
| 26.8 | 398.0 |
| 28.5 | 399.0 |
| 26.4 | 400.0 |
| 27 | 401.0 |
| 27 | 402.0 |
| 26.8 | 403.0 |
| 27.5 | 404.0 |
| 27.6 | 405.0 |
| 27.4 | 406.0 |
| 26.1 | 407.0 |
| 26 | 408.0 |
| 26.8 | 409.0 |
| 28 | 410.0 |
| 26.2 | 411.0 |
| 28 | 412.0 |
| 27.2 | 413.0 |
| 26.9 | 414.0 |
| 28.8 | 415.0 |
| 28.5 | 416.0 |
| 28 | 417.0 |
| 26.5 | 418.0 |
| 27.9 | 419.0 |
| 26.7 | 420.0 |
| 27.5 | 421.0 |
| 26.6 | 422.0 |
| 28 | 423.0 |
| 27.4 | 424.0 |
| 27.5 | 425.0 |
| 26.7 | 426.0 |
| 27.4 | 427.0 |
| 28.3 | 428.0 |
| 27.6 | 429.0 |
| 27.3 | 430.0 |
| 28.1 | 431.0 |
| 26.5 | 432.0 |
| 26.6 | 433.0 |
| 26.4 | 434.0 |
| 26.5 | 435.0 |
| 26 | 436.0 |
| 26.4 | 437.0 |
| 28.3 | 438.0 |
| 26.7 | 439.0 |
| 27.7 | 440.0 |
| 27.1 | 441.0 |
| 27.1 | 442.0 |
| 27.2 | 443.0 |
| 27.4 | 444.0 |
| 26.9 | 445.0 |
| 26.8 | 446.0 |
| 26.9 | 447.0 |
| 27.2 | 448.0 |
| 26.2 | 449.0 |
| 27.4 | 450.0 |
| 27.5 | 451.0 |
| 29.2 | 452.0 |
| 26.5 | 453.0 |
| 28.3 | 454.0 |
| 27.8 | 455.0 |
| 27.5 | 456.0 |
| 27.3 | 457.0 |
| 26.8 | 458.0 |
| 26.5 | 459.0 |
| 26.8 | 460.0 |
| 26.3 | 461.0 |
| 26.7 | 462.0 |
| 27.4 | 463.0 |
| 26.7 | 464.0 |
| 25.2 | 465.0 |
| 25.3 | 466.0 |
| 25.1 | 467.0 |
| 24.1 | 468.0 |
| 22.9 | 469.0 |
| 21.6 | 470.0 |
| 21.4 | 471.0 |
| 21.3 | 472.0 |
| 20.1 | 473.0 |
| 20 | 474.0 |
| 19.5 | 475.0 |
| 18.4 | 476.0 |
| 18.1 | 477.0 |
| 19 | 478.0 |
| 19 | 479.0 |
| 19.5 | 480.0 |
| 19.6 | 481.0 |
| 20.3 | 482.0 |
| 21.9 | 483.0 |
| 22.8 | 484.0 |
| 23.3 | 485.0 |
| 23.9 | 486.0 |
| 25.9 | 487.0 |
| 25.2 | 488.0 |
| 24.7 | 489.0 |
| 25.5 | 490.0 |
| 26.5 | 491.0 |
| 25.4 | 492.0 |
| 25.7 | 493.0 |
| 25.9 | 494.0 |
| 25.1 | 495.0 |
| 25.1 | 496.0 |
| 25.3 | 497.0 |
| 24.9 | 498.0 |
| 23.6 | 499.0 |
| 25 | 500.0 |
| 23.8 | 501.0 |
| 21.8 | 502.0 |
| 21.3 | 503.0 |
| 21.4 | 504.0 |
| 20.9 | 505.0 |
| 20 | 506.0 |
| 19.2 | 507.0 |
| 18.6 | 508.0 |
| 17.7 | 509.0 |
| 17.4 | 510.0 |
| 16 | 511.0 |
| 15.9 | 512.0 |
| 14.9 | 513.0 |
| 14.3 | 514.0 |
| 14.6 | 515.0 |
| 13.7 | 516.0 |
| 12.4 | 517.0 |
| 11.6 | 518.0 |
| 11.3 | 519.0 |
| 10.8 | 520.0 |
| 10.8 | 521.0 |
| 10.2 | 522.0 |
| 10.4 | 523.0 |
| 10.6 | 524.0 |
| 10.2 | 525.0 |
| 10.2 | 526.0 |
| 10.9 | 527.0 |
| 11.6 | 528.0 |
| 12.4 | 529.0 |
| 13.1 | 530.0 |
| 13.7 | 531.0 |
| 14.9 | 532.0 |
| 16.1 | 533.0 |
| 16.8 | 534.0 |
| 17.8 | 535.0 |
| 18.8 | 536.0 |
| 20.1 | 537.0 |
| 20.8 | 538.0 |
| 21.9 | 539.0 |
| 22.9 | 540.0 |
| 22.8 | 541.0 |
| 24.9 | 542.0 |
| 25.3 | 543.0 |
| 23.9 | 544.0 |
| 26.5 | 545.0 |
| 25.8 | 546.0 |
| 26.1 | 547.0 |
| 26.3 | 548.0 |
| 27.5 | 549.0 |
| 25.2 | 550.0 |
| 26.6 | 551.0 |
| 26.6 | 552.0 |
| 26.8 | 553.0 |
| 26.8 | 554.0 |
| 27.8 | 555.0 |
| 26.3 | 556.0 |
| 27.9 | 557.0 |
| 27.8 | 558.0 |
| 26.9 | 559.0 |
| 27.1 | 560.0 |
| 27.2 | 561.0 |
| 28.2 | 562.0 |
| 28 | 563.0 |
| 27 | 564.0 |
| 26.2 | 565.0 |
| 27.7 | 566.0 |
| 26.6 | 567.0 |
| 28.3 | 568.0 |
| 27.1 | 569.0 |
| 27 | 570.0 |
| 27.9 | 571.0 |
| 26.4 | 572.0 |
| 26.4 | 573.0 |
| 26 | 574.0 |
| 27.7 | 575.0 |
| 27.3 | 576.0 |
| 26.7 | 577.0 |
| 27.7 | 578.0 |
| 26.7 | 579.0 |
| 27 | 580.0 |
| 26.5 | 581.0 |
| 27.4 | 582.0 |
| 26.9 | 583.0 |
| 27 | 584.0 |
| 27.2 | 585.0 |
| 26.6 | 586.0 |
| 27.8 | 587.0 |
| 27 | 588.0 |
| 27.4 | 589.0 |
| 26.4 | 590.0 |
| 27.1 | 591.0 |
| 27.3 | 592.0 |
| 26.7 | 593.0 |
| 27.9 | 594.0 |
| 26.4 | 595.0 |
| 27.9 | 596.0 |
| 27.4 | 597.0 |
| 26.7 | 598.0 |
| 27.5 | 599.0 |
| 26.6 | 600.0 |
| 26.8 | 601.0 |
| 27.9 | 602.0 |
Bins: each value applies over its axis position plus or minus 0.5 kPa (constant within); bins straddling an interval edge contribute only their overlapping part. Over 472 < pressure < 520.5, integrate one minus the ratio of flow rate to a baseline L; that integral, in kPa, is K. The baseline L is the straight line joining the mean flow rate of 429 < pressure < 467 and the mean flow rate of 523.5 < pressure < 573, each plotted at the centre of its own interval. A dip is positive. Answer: 9.0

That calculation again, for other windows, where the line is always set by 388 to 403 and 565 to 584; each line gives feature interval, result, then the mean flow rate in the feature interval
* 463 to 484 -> 4.31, 21.6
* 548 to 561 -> 0.07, 26.9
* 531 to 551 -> 3.60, 22.2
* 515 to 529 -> 8.17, 11.3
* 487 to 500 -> 0.92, 25.3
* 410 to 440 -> 0.01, 27.3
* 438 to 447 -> 0.03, 27.2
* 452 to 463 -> 0.03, 27.2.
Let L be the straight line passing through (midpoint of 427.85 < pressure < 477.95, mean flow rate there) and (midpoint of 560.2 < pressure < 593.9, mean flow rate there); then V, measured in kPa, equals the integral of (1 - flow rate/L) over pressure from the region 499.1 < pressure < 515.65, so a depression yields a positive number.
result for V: 4.6 kPa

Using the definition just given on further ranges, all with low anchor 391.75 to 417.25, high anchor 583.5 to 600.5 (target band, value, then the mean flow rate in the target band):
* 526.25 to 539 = 5.4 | 15.7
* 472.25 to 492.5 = 3.9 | 21.9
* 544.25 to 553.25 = 0.3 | 26.3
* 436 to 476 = 2.2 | 25.7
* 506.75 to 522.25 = 7.3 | 14.3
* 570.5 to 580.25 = 0.1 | 27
